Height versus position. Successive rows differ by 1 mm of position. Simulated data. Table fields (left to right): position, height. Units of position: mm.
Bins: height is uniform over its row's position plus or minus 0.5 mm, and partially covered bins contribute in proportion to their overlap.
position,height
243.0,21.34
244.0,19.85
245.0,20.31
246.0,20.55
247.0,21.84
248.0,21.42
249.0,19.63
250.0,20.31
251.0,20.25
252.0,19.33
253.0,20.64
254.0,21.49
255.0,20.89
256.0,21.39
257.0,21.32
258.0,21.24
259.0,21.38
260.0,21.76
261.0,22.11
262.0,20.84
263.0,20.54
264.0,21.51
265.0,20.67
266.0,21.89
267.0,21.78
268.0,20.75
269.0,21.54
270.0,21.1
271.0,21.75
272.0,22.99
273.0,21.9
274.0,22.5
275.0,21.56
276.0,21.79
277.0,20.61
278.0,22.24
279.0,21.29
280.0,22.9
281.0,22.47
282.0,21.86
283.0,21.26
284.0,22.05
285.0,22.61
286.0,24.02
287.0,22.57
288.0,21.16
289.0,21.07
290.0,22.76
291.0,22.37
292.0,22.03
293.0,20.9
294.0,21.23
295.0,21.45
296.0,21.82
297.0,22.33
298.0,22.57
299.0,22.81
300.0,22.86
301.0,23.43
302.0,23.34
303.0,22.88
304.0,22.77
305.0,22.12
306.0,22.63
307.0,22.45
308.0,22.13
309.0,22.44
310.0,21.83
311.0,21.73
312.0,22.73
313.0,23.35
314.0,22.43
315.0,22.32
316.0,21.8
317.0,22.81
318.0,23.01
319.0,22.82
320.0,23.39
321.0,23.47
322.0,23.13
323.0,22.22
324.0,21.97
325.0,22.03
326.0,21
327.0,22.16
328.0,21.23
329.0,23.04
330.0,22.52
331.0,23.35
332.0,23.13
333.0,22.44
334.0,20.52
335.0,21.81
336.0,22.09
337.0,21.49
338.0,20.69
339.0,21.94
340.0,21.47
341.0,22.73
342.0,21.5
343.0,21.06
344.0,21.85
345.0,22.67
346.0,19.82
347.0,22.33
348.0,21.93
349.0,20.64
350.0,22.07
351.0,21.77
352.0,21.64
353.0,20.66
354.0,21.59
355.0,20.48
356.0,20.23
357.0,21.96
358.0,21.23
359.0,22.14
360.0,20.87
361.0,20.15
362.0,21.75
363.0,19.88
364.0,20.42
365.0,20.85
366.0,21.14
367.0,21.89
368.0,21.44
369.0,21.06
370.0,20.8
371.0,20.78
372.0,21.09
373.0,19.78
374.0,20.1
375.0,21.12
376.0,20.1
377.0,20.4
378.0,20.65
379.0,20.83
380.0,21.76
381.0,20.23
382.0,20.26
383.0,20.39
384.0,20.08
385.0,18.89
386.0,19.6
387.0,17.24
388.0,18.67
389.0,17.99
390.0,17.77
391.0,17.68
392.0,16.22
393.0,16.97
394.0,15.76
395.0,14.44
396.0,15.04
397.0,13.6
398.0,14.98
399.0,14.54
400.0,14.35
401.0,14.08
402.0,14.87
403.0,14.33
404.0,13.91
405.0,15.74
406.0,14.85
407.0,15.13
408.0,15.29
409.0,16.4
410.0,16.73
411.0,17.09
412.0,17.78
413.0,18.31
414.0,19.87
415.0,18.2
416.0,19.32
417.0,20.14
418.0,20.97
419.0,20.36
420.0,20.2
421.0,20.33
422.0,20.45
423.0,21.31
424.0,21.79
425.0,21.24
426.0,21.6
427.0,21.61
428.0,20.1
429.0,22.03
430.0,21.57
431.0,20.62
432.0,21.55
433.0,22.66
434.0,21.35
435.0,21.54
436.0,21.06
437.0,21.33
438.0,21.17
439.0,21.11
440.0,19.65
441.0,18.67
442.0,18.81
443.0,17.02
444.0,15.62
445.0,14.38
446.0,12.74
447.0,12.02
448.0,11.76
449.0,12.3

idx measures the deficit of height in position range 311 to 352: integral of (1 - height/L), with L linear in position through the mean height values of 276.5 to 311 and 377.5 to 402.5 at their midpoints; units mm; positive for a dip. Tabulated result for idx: -3.6 mm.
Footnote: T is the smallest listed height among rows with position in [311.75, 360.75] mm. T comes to 19.82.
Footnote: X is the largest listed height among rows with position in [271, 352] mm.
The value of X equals 24.02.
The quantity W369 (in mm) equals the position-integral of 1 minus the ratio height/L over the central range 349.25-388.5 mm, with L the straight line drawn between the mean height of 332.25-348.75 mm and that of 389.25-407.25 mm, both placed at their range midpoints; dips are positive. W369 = -4.7 mm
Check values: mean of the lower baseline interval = 21.7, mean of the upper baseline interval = 15.3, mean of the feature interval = 20.7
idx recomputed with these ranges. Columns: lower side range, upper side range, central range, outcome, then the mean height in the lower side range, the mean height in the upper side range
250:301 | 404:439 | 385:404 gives 3.8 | 21.7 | 19.6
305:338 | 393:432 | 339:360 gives -0.5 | 22.3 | 17.9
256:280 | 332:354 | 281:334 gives -1.9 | 21.6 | 21.6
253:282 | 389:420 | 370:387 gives -2.7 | 21.6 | 16.6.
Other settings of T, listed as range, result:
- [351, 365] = 19.88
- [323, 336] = 20.52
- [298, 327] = 21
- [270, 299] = 20.61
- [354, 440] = 13.6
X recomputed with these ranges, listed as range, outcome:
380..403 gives 21.76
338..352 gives 22.73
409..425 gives 21.79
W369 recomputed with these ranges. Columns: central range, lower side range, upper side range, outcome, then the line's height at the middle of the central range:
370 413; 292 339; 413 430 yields 7.1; 21.1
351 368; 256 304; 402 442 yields -0.5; 20.5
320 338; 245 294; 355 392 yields -1.2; 20.8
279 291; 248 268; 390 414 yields -1.3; 20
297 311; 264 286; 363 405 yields -1.1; 20.9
